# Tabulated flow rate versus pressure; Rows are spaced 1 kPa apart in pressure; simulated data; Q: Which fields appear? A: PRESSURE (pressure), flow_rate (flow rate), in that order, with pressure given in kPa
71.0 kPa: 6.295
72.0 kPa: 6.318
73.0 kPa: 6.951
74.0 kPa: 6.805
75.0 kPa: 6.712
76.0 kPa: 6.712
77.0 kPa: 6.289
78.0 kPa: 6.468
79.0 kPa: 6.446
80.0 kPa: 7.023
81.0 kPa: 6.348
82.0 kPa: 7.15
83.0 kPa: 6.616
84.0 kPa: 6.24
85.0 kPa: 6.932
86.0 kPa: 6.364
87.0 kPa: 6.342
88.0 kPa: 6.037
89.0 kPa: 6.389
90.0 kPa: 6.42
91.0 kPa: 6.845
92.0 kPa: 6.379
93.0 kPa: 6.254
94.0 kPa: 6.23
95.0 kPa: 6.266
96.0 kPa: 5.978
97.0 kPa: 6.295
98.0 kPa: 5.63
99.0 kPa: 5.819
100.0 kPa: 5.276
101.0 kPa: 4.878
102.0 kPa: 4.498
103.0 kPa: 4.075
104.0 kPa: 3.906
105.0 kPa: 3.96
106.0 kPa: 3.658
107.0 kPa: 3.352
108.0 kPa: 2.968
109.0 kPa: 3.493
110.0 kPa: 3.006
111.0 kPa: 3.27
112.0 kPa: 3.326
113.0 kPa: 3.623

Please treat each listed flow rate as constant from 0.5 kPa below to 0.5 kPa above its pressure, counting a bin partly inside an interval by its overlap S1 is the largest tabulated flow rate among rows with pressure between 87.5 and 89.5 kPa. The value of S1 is 6.389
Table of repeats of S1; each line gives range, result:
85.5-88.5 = 6.364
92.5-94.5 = 6.254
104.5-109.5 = 3.96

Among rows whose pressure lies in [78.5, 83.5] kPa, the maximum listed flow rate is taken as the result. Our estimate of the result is 7.15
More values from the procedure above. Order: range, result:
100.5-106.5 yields 4.878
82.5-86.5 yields 6.932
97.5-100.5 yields 5.819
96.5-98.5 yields 6.295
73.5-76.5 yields 6.805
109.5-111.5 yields 3.27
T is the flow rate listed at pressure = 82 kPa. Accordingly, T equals 7.15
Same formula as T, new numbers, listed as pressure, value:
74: 6.805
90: 6.42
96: 5.978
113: 3.623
